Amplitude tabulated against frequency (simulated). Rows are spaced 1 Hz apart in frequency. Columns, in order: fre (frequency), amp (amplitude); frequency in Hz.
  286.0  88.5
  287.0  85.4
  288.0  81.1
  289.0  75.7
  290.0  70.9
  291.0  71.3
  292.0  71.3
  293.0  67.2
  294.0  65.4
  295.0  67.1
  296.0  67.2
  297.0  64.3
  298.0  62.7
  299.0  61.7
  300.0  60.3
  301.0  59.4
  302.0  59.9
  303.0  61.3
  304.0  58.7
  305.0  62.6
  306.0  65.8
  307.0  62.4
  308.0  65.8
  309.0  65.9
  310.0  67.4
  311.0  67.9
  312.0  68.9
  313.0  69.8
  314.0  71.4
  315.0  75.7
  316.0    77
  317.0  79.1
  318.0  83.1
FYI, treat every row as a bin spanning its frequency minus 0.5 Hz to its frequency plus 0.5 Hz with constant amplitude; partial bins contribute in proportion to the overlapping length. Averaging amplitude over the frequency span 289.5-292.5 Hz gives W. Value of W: 71.2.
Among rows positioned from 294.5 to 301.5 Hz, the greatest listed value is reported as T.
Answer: 67.2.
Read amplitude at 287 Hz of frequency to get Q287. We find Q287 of 85.4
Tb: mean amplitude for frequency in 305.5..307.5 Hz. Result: 64.1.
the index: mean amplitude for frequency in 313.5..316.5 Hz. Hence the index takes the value 74.7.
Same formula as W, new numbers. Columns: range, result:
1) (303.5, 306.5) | 62.4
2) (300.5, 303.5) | 60.2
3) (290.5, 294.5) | 68.8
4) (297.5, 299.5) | 62.2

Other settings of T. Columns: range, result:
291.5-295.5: 71.3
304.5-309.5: 65.9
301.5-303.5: 61.3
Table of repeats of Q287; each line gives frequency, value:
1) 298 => 62.7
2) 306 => 65.8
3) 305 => 62.6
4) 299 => 61.7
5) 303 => 61.3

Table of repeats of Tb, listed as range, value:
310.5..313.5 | 68.9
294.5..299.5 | 64.6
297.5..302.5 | 60.8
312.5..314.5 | 70.6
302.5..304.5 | 60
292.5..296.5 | 66.7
